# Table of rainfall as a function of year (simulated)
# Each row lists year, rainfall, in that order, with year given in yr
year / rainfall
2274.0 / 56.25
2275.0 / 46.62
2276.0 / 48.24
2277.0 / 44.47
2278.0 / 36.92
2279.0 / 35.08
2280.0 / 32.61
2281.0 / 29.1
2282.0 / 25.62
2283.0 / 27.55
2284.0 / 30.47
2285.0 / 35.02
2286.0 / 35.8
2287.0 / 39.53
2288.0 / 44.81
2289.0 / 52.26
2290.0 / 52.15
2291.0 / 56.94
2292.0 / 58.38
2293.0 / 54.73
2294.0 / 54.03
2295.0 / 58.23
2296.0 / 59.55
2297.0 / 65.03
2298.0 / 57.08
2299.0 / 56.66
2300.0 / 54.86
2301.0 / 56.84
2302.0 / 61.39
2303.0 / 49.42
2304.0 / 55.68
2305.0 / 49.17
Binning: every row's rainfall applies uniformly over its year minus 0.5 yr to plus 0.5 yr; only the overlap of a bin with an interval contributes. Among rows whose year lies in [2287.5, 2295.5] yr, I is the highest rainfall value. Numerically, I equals 58.38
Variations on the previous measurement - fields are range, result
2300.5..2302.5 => 61.39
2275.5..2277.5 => 48.24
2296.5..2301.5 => 65.03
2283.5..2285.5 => 35.02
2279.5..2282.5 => 32.61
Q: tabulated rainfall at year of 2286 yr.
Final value 35.8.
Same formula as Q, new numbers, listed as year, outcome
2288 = 44.81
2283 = 27.55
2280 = 32.61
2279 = 35.08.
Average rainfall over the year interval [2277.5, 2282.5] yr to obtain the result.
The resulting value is 31.9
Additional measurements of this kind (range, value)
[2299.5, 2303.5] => 55.6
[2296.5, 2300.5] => 58.4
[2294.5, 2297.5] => 60.9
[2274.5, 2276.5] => 47.4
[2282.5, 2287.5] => 33.7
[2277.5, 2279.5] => 36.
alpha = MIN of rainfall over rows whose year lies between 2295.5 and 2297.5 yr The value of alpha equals 59.55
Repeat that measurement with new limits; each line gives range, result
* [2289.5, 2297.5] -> 52.15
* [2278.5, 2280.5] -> 32.61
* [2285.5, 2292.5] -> 35.8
